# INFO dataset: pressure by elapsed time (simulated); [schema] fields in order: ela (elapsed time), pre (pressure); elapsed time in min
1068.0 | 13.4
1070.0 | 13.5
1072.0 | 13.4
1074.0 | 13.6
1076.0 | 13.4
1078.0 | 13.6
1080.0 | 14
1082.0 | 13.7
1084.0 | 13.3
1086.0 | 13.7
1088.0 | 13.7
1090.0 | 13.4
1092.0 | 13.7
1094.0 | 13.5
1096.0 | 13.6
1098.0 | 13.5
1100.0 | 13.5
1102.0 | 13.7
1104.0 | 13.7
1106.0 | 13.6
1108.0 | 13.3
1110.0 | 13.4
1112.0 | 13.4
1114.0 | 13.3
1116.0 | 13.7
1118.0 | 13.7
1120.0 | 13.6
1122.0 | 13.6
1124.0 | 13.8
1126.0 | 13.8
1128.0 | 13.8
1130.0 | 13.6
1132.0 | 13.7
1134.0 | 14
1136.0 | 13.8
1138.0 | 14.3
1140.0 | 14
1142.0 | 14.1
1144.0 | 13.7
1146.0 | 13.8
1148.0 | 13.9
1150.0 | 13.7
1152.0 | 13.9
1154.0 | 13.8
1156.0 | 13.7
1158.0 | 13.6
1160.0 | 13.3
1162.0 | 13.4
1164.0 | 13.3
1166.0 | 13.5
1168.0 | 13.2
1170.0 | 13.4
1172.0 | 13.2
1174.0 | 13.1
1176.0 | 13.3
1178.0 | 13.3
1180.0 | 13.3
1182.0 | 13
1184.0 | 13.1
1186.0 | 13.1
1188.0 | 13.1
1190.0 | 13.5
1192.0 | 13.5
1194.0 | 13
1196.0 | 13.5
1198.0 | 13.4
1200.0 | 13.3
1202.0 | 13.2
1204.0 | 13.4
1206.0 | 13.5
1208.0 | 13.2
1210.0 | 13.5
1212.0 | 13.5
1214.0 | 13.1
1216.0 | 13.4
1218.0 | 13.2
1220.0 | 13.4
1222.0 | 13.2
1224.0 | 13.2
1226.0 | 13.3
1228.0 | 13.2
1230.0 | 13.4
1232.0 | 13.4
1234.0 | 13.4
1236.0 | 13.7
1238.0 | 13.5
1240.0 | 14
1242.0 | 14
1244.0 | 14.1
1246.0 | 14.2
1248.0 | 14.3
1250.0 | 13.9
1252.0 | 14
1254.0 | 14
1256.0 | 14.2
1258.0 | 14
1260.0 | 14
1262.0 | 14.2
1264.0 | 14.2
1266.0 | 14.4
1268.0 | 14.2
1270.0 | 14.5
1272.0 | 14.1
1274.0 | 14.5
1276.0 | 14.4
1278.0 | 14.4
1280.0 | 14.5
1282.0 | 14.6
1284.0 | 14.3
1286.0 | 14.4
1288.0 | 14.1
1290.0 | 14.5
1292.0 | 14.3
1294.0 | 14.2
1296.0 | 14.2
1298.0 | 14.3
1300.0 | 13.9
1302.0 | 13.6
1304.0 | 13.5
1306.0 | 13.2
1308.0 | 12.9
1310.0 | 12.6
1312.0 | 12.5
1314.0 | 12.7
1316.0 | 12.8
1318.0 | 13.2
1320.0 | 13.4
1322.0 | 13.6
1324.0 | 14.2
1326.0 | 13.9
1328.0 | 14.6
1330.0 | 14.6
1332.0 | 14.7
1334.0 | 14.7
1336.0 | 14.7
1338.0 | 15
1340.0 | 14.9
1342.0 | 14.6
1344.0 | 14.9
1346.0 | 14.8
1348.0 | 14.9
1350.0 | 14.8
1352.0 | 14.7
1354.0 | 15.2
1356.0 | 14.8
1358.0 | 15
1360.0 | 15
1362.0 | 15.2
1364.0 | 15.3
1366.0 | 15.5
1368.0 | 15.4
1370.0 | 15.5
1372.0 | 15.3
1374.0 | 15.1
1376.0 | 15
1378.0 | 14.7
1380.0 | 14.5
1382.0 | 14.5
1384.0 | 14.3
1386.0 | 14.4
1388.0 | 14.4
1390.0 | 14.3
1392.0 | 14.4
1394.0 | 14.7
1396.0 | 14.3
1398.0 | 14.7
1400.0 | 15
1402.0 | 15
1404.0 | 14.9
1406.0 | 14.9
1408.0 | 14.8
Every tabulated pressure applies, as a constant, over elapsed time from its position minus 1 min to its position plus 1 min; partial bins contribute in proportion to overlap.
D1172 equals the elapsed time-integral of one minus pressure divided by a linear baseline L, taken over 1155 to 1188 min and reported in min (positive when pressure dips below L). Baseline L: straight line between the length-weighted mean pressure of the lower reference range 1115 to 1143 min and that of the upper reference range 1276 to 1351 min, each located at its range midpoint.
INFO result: 1.4 min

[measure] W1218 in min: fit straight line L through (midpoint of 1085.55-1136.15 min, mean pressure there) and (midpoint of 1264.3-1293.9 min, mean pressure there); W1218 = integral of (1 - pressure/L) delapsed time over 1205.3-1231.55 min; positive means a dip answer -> 1.4 min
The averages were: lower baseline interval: 13.6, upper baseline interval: 14.4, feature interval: 13.3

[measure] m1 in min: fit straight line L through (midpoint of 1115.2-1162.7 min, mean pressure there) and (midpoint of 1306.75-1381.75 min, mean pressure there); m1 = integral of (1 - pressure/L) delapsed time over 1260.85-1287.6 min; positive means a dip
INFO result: -0.2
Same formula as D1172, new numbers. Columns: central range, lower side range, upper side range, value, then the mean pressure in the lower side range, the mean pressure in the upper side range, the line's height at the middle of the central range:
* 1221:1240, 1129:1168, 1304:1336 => 0.4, 13.7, 13.6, 13.7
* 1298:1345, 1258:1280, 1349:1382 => 2.7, 14.3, 15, 14.7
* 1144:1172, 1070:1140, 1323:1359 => 0.6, 13.6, 14.7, 13.9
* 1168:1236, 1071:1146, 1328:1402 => 3.8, 13.7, 14.8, 14.1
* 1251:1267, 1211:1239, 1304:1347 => -0.7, 13.4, 13.9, 13.5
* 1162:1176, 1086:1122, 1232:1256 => 0.4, 13.6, 13.9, 13.7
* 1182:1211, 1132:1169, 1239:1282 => 1.3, 13.7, 14.2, 13.9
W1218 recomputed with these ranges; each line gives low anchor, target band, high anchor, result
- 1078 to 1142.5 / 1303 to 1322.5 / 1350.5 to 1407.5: 2.1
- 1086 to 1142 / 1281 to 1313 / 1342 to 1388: 1.7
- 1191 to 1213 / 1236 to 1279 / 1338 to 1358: -0.6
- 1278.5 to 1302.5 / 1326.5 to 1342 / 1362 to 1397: -0.2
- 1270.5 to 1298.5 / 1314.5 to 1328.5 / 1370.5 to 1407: 0.8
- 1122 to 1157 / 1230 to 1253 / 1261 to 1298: 0.6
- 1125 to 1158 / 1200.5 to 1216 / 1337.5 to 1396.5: 0.9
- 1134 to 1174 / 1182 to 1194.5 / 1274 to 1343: 0.5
